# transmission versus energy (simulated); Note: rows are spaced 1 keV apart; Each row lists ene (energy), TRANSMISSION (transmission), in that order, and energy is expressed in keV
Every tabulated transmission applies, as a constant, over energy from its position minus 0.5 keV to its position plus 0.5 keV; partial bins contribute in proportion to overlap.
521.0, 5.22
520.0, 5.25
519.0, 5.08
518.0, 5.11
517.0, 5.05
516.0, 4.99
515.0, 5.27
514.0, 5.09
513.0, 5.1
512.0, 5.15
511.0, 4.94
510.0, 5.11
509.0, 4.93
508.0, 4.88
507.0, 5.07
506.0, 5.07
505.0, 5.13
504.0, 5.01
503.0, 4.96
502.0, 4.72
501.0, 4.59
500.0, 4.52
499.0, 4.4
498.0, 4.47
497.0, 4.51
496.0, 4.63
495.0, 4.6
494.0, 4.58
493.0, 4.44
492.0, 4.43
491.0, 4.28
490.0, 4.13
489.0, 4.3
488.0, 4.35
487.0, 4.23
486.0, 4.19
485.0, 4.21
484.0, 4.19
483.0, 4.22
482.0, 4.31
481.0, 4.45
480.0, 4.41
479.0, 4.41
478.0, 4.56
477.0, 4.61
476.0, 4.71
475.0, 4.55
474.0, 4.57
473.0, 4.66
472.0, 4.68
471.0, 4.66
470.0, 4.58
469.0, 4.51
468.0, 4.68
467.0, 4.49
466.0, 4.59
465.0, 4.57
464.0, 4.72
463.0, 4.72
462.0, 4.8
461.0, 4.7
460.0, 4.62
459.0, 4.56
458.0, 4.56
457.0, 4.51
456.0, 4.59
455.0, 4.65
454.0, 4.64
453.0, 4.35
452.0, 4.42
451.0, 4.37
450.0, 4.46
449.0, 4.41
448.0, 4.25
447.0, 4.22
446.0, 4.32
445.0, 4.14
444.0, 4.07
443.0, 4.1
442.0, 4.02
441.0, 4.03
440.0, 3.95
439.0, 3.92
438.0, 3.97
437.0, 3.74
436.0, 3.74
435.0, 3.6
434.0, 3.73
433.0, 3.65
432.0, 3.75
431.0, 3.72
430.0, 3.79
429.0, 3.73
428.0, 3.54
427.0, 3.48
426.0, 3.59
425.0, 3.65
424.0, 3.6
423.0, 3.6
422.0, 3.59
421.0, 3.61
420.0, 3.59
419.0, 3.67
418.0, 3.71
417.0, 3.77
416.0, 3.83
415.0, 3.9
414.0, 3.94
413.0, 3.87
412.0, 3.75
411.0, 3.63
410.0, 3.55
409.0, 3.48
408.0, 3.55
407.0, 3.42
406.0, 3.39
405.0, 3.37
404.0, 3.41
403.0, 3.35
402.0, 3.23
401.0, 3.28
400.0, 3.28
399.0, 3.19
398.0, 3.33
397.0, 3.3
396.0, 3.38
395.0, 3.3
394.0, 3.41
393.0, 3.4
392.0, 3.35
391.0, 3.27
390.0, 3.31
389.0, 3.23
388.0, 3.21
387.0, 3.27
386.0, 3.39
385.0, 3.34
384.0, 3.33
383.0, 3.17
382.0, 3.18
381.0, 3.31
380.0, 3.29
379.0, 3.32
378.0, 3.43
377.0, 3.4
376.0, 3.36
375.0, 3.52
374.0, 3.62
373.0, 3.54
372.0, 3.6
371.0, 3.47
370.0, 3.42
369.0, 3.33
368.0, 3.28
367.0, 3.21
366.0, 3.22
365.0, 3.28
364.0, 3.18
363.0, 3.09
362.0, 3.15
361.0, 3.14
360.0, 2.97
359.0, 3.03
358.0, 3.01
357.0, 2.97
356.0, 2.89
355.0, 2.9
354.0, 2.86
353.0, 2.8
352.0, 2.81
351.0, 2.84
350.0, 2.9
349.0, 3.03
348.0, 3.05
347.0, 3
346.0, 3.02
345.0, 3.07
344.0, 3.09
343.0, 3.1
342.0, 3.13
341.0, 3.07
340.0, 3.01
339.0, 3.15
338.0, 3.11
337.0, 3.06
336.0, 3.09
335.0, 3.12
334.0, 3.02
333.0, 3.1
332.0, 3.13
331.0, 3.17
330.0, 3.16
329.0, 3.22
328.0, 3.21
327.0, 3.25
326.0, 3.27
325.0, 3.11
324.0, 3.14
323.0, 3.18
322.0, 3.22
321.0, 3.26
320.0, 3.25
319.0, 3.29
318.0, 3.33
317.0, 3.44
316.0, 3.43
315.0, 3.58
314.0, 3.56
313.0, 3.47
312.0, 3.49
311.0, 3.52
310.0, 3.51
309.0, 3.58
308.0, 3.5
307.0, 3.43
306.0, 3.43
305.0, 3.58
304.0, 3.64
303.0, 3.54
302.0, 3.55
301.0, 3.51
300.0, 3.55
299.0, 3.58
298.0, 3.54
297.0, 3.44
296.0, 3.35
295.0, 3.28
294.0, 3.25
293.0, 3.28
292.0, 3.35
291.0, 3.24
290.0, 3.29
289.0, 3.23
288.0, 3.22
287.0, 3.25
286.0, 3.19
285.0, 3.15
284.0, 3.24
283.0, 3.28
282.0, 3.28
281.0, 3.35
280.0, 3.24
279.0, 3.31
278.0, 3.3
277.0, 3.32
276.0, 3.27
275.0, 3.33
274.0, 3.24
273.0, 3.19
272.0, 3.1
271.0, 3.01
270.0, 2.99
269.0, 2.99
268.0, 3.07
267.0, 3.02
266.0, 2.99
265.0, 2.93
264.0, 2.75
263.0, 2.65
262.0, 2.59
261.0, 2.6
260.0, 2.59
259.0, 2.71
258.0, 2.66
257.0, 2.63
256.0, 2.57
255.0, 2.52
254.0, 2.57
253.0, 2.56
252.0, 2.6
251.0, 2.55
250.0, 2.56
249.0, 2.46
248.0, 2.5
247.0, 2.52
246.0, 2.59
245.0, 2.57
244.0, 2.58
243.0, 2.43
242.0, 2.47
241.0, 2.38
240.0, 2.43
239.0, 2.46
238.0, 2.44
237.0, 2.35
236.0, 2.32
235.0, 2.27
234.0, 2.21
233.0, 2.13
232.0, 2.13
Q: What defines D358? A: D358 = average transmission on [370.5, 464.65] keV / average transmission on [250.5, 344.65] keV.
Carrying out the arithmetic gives 1.2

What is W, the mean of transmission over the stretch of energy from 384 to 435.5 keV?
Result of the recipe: 3.51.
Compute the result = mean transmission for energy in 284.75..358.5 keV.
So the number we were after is 3.23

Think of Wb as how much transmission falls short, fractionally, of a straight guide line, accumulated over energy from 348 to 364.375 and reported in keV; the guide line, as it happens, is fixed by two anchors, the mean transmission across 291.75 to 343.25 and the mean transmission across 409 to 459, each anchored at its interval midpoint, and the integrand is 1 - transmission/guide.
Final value 2.6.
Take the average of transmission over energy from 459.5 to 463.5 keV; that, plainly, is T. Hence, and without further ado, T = 4.71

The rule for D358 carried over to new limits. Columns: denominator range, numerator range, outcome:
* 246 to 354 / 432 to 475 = 1.39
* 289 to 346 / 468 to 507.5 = 1.37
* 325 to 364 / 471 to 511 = 1.50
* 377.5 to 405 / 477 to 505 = 1.35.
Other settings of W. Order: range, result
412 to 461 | 3.99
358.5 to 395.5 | 3.31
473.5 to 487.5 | 4.4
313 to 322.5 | 3.38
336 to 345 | 3.09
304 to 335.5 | 3.33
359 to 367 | 3.14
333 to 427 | 3.3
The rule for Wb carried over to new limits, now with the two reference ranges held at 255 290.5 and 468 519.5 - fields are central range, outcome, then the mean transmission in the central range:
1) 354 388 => 4.57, 3.25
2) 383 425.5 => 5.63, 3.47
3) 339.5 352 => 1.94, 3.02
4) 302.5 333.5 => 0.09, 3.35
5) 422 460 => 2.11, 4.04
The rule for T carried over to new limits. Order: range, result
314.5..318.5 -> 3.44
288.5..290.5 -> 3.26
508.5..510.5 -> 5.02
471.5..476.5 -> 4.63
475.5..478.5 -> 4.63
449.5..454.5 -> 4.45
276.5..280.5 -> 3.29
